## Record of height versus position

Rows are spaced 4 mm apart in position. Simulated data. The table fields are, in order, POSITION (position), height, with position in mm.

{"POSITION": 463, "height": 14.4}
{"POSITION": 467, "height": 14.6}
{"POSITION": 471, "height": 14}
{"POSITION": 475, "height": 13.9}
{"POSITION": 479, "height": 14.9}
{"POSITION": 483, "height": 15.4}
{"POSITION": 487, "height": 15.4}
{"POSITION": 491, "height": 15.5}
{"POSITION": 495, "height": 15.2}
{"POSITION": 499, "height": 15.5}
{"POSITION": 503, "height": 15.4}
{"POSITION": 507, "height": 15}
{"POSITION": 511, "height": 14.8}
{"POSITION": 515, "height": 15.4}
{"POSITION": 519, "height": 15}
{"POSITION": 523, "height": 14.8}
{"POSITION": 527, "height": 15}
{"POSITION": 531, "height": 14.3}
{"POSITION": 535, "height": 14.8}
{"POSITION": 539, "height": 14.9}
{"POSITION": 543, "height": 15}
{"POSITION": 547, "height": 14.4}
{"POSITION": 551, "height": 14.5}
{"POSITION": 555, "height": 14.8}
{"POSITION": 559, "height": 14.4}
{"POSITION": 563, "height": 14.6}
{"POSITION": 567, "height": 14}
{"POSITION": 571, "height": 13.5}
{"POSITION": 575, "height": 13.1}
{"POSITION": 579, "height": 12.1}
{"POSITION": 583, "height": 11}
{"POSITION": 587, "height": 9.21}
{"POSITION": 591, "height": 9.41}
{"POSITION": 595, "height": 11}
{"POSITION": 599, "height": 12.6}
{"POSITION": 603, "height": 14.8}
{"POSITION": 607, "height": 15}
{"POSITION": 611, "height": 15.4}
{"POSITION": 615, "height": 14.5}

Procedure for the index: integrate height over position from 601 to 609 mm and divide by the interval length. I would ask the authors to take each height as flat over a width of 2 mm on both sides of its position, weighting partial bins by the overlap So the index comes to 14.9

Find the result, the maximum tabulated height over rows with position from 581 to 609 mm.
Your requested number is 15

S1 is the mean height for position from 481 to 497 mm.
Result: 15.4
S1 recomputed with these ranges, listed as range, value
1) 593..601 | 11.8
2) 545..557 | 14.6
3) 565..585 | 12.7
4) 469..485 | 14.6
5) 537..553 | 14.7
